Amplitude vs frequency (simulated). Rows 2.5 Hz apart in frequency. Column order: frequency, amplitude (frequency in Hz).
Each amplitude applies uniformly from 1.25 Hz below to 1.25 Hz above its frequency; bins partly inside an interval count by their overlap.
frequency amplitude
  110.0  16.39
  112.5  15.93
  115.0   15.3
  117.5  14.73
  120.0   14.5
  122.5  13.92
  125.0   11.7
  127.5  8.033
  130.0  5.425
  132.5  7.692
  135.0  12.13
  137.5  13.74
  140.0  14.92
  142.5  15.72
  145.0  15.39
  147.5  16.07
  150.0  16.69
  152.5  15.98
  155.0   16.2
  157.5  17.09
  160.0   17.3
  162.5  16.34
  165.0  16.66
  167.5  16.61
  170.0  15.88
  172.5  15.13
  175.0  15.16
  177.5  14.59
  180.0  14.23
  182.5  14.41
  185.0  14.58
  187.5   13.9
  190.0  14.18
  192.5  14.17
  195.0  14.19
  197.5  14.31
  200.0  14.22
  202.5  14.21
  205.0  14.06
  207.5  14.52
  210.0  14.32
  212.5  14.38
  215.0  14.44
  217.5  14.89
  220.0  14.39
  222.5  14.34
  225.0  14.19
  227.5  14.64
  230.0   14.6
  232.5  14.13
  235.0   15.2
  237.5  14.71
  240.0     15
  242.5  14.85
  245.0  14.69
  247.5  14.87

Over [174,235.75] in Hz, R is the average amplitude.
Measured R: 14.4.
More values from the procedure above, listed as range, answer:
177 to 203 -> 14.3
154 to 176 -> 16.3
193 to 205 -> 14.2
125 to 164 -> 13.9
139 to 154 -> 15.8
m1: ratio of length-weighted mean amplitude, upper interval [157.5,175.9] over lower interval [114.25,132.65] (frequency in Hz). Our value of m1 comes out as 1.4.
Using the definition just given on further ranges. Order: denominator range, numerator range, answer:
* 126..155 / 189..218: 1.10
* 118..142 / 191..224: 1.24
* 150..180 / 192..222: 0.89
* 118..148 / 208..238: 1.17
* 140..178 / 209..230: 0.90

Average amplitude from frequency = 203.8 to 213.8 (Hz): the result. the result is 14.3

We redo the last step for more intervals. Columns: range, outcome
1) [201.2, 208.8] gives 14.3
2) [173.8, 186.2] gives 14.6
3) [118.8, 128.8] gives 12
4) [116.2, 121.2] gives 14.6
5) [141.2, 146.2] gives 15.6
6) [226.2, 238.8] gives 14.7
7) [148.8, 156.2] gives 16.3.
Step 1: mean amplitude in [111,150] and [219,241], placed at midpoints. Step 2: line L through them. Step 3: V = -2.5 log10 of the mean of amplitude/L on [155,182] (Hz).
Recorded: -0.16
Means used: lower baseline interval 13.2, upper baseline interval 14.6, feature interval 15.9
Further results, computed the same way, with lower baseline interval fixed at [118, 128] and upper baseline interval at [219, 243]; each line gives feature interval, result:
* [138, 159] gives -0.219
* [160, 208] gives -0.091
